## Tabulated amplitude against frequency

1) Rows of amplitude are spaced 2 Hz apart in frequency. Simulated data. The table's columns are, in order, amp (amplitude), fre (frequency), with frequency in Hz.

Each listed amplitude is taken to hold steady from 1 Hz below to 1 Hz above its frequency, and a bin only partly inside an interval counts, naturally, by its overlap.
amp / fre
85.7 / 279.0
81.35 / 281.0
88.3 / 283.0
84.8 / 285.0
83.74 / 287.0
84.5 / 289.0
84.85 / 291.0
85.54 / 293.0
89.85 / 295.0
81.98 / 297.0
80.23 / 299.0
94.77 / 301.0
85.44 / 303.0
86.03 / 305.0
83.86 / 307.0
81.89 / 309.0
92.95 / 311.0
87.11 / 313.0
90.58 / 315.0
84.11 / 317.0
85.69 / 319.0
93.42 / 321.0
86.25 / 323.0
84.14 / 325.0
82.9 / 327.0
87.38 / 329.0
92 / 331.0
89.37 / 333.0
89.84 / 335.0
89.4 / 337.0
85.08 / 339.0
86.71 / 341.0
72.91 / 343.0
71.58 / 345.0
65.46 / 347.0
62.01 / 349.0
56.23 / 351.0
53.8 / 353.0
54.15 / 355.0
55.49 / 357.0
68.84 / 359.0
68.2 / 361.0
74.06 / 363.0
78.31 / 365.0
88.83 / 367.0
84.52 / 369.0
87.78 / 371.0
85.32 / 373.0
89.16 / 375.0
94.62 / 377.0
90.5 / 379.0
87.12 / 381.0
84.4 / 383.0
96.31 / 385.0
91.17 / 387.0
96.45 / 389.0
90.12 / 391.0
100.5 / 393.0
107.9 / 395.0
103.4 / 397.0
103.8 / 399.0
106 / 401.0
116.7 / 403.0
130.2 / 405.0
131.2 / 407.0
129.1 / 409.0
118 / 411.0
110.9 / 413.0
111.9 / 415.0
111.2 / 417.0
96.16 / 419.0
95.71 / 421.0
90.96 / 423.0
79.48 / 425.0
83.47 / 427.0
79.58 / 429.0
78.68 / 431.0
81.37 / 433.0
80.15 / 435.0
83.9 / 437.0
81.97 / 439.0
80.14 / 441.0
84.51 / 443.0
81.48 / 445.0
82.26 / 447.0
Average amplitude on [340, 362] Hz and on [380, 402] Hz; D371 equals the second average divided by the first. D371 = 1.49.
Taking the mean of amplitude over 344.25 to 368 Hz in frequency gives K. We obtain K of 66.4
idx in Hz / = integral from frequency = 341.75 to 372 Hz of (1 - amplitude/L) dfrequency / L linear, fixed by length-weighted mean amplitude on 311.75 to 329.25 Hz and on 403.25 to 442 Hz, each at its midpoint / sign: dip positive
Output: 7.1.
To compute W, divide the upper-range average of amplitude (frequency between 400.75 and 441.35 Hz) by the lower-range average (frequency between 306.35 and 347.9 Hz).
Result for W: 1.2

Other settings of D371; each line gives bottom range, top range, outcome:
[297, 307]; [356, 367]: 0.82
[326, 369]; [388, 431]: 1.38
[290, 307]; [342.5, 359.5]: 0.72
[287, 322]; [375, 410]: 1.19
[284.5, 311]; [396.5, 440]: 1.17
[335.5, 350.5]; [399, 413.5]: 1.57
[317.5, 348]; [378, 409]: 1.23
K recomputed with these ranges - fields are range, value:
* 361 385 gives 85.6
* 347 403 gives 83.9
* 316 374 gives 78.1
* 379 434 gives 100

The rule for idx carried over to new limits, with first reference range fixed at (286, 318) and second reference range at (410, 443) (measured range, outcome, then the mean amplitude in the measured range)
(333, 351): 2.1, 77.3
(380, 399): -1.3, 95.7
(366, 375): 0.2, 86.9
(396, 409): -3.7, 116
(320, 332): -0.1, 87.7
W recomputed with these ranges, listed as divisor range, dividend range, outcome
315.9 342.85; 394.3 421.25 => 1.30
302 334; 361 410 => 1.12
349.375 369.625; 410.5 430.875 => 1.42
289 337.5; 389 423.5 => 1.25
